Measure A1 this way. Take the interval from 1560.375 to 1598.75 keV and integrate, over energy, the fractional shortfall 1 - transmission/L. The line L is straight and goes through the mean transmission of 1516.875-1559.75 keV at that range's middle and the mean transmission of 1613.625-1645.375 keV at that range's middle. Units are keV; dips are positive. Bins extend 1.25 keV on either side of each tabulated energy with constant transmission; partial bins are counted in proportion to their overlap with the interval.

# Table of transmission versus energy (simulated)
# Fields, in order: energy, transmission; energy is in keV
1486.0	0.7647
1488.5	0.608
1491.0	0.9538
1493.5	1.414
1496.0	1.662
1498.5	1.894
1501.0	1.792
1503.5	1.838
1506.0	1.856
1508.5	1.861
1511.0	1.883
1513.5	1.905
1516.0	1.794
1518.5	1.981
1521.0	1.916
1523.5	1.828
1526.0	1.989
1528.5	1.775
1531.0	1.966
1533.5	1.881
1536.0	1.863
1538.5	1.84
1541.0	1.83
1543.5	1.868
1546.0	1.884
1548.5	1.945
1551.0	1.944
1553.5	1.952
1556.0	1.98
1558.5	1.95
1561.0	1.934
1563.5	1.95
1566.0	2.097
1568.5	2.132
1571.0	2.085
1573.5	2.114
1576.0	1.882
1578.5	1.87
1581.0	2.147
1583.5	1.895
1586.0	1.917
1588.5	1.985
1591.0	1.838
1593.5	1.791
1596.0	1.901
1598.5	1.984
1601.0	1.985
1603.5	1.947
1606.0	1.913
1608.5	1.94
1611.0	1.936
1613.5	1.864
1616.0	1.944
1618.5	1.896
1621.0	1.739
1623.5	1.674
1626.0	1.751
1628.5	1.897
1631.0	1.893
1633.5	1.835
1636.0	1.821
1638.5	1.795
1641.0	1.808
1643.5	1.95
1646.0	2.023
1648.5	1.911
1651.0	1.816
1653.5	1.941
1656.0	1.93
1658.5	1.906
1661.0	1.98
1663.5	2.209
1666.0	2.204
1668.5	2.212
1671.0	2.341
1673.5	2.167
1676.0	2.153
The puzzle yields -2.0 keV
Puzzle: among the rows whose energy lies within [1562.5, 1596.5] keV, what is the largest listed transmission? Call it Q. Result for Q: 2.147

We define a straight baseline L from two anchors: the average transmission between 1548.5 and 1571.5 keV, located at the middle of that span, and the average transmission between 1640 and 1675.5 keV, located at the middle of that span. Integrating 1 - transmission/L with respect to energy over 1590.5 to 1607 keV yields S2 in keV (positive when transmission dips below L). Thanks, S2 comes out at 0.8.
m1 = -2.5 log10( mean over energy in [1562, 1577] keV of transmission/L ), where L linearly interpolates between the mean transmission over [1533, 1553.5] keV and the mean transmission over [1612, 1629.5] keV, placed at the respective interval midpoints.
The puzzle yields -0.10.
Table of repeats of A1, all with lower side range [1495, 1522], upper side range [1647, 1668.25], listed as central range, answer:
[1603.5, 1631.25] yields 1.4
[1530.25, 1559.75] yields -0.3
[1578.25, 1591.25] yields -0.2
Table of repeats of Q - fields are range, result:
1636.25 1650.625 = 2.023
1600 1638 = 1.985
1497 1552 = 1.989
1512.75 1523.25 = 1.981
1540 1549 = 1.945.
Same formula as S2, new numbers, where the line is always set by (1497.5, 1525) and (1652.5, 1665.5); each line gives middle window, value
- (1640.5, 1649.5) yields 0.27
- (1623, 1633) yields 0.82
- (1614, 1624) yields 0.72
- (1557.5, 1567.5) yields -0.37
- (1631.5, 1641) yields 0.78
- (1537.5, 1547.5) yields 0.21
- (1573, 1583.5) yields -0.28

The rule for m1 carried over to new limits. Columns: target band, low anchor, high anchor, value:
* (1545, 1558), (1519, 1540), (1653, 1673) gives -0.01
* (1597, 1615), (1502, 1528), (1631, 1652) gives -0.04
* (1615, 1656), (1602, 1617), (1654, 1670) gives 0.08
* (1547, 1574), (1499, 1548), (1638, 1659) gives -0.07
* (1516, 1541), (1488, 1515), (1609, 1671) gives -0.12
